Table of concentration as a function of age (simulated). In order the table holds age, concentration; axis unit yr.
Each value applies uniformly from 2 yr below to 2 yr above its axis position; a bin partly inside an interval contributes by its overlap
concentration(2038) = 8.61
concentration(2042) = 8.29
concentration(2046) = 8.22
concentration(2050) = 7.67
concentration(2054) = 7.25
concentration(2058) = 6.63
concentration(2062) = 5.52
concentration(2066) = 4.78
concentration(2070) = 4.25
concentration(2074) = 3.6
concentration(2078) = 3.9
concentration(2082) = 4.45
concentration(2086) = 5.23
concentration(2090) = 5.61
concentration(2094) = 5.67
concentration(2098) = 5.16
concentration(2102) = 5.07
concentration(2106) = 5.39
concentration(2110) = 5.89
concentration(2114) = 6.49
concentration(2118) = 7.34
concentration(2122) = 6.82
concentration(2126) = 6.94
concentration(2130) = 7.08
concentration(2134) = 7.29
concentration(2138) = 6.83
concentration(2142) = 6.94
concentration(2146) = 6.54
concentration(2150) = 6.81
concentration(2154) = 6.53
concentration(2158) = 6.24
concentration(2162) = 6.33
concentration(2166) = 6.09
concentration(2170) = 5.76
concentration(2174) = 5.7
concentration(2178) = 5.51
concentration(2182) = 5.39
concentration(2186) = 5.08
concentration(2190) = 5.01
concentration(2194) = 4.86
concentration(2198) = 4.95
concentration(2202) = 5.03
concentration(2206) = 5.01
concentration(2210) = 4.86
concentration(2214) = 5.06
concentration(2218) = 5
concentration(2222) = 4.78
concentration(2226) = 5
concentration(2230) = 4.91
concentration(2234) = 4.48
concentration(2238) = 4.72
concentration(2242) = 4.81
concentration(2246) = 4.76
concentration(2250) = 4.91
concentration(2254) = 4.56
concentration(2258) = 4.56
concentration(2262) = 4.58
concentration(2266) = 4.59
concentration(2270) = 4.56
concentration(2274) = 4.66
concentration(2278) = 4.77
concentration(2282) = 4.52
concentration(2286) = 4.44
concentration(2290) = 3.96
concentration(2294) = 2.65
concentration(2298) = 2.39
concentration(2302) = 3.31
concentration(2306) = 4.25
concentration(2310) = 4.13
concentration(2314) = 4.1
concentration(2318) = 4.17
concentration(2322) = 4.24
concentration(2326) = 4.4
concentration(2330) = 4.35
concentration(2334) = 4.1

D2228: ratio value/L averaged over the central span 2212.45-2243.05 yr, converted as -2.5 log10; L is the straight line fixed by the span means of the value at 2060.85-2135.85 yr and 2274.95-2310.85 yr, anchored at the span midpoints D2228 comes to -0.10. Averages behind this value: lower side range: 5.6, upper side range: 3.84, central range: 4.84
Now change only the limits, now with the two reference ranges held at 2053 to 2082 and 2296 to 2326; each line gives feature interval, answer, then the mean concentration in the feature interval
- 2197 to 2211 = -0.14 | 4.97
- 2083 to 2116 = -0.14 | 5.53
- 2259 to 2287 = -0.14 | 4.59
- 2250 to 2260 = -0.13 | 4.63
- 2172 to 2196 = -0.18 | 5.26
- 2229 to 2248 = -0.13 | 4.73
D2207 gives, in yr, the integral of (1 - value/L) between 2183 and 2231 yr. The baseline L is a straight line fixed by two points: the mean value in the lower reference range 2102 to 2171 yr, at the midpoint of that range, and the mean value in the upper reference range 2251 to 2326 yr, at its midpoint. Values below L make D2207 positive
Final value 3.9 yr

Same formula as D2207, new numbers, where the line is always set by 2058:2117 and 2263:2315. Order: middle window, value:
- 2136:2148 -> -4.7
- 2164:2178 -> -3.3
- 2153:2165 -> -3.9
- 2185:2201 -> -1.4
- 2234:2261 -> -2.7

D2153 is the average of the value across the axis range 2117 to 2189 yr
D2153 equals 6.37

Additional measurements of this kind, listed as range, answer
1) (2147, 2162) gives 6.5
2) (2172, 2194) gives 5.29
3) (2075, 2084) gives 4.11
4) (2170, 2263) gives 4.96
